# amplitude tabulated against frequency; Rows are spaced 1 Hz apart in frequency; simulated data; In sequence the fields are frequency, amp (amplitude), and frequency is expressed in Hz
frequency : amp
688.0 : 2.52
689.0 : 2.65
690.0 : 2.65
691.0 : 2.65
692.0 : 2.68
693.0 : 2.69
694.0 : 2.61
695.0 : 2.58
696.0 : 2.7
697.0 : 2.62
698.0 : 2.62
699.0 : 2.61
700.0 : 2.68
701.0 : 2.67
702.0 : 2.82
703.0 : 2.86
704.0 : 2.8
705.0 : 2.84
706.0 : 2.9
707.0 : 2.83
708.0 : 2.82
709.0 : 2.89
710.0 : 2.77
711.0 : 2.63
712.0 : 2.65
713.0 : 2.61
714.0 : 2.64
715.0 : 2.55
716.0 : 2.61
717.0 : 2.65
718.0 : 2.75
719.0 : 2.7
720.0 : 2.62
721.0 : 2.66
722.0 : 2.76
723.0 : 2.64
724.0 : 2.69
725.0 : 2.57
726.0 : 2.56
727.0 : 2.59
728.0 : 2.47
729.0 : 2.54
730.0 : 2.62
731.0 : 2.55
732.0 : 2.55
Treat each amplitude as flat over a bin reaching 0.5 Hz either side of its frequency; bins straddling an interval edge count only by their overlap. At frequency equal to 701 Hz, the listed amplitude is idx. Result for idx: 2.67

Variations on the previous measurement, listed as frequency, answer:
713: 2.61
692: 2.68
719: 2.7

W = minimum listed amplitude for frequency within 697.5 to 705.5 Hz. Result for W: 2.61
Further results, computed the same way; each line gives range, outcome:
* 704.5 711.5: 2.63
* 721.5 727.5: 2.56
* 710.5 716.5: 2.55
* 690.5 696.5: 2.58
